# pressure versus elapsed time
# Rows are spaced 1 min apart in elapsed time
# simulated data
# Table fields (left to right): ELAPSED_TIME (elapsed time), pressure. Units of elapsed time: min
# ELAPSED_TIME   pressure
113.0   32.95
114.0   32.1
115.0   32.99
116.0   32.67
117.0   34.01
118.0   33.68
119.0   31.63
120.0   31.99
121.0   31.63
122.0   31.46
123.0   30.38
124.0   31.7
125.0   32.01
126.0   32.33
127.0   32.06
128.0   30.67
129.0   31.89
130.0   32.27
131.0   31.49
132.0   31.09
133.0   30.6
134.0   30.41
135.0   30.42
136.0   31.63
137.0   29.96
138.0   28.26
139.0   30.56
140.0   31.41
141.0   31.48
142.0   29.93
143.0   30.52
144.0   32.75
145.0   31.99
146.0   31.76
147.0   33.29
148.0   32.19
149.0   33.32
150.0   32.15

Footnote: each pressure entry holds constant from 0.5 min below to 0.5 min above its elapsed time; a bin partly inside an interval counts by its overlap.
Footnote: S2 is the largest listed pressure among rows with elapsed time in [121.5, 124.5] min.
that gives 31.7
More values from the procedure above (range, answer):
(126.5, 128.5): 32.06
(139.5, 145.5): 32.75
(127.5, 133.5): 32.27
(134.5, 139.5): 31.63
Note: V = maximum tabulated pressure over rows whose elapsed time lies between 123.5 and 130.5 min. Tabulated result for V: 32.33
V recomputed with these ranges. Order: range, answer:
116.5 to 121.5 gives 34.01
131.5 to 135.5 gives 31.09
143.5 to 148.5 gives 33.29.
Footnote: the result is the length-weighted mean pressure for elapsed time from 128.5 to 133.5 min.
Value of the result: 31.5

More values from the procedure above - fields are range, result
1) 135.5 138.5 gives 29.9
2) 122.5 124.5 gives 31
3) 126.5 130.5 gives 31.7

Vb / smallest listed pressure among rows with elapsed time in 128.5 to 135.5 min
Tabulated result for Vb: 30.41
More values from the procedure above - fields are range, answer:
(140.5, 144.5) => 29.93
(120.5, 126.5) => 30.38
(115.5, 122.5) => 31.46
